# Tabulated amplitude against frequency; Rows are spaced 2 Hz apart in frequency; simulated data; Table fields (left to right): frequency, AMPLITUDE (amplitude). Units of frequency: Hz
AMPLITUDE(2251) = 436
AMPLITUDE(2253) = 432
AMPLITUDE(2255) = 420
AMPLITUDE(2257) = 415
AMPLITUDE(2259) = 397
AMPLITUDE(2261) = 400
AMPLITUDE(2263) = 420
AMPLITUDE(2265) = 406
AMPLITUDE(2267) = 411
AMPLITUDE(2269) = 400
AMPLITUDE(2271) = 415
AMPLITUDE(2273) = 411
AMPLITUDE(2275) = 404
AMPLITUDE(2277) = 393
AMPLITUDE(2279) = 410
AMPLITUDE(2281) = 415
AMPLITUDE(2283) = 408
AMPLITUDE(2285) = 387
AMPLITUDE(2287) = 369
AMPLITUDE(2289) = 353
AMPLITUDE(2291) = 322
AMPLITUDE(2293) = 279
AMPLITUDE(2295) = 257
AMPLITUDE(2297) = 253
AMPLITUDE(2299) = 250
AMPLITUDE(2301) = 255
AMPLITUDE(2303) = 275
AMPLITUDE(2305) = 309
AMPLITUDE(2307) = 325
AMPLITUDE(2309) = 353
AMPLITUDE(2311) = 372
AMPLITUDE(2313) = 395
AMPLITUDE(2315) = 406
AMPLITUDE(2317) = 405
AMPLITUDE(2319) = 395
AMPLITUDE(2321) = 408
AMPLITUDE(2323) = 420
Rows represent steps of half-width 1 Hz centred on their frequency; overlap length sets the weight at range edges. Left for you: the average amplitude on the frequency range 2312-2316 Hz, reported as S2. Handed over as 400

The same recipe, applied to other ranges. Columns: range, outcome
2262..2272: 410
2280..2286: 403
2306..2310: 339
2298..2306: 272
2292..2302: 259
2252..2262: 413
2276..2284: 406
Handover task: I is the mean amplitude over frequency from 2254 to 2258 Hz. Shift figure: 418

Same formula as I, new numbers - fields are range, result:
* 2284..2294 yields 342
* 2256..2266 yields 408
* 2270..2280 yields 407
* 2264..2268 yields 408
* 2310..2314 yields 384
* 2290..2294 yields 300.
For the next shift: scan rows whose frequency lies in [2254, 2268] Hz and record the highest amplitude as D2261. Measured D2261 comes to 420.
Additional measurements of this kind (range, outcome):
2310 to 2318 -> 406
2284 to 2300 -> 387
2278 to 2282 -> 415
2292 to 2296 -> 279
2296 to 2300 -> 253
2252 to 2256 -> 432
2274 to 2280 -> 410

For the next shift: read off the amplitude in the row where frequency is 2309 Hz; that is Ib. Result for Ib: 353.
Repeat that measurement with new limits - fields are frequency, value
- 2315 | 406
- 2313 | 395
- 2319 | 395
